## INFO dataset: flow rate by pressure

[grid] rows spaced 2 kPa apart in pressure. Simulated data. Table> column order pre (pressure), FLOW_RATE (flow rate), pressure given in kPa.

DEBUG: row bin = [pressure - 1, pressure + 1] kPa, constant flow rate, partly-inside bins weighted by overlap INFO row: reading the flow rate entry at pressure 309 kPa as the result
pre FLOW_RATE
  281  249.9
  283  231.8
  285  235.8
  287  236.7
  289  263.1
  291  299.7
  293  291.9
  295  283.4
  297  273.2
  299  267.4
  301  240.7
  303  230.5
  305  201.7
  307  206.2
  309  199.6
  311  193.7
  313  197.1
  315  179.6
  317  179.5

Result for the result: 199.6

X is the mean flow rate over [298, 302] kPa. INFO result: 254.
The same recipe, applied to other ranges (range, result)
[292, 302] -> 271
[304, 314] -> 200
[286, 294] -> 273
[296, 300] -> 270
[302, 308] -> 213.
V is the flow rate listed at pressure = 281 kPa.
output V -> 249.9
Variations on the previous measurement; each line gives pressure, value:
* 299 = 267.4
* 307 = 206.2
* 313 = 197.1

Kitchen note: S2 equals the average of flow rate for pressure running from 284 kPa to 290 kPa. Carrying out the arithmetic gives 245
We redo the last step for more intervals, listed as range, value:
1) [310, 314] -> 195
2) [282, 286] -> 234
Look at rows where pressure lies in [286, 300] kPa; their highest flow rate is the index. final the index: 299.7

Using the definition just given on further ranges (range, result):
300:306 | 240.7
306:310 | 206.2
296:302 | 273.2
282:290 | 263.1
